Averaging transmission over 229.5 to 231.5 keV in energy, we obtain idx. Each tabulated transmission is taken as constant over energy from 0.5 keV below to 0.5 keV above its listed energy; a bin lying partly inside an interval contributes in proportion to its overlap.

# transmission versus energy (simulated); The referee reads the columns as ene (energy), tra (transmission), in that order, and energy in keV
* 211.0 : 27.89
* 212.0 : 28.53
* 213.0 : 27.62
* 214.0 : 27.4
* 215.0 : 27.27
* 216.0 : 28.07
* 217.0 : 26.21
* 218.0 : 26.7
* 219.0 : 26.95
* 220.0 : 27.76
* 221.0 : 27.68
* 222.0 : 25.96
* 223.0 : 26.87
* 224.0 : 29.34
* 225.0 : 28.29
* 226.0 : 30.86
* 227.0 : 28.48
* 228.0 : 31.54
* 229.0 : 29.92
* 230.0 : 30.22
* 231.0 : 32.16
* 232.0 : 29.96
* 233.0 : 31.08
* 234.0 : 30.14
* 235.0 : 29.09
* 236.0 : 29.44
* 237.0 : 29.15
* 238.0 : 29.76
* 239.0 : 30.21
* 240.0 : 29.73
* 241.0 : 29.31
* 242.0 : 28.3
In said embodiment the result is 31.2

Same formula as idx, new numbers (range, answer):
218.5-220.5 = 27.4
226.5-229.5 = 30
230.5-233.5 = 31.1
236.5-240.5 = 29.7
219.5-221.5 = 27.7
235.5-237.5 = 29.3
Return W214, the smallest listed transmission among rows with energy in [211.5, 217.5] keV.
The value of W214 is 26.21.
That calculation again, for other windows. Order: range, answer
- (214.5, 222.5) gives 25.96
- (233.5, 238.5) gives 29.09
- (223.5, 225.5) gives 28.29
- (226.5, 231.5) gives 28.48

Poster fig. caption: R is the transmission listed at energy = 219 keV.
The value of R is 26.95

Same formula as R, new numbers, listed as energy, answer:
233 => 31.08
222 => 25.96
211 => 27.89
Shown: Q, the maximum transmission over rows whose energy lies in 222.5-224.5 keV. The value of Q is 29.34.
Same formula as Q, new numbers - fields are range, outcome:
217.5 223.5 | 27.76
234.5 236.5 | 29.44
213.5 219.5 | 28.07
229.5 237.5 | 32.16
